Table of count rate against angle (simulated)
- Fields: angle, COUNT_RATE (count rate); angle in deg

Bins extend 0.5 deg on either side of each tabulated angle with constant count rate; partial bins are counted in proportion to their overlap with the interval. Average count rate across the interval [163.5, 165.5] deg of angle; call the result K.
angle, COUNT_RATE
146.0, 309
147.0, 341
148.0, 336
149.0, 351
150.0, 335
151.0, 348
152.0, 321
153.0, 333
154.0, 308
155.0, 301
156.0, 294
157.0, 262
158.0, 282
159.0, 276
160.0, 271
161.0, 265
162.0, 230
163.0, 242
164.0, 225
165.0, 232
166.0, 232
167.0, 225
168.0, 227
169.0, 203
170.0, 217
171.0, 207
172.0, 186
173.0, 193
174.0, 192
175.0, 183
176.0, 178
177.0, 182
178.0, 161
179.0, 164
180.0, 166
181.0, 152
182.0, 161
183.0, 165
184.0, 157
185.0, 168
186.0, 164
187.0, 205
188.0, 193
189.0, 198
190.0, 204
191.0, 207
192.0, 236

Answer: 228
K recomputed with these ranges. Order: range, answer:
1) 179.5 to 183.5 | 161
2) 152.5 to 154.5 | 320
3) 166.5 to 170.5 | 218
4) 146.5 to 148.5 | 338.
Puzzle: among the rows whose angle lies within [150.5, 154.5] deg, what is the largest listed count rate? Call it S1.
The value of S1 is 348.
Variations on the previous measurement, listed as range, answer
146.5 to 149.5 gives 351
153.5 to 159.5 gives 308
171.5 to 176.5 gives 193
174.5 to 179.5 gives 183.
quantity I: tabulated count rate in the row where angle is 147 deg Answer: 341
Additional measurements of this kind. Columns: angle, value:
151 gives 348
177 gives 182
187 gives 205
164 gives 225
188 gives 193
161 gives 265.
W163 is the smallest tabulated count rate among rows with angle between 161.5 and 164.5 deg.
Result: 225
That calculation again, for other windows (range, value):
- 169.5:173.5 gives 186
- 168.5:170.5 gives 203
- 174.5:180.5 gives 161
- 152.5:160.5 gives 262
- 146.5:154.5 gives 308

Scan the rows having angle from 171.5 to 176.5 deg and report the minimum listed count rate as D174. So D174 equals 178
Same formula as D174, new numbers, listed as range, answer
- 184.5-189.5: 164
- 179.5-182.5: 152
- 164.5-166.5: 232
